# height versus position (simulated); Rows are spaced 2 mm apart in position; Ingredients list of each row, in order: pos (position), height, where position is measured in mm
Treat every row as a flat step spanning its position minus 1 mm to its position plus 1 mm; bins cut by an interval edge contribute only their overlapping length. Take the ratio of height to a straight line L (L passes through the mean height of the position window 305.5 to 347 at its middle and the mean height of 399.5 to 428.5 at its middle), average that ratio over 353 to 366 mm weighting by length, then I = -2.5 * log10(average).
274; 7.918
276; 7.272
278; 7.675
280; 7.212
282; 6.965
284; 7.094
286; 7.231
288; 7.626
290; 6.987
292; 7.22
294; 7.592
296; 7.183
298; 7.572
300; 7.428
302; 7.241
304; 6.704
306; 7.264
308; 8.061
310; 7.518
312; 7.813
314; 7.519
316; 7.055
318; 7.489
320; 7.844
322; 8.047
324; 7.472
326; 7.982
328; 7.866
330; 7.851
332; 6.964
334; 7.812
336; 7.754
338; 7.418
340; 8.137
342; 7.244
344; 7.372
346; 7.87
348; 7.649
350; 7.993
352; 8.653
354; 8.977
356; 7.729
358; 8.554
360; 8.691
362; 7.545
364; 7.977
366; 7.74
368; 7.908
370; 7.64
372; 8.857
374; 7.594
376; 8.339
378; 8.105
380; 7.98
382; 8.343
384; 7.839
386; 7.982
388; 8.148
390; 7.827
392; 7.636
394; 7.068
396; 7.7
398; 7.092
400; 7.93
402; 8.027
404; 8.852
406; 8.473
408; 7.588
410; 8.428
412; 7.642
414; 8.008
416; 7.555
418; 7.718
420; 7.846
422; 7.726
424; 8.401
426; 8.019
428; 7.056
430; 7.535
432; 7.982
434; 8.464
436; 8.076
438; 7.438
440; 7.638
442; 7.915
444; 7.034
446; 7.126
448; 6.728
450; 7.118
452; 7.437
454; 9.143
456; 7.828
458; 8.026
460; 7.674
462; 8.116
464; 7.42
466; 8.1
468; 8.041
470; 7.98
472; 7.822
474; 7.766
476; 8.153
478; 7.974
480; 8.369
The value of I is -0.06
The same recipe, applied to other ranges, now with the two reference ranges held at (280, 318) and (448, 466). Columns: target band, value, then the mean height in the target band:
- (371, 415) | -0.05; 7.98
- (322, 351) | -0.03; 7.68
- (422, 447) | 0.00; 7.72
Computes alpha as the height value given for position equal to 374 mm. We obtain 7.594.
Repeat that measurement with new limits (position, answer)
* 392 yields 7.636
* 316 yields 7.055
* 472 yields 7.822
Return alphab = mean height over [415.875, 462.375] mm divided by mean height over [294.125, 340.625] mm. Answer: 1.02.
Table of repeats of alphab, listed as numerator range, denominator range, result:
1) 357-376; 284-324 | 1.09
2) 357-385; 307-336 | 1.05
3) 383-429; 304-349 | 1.03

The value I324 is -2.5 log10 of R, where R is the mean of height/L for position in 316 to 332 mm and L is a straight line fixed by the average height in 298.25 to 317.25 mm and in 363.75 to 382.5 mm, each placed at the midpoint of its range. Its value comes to -0.018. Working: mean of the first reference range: 7.41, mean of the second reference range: 8.04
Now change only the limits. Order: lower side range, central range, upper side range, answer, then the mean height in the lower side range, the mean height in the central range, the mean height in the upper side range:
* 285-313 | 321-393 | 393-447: -0.05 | 7.39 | 7.93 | 7.79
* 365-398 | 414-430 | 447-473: 0.01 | 7.89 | 7.76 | 7.8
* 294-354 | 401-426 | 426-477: -0.04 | 7.64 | 8.02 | 7.75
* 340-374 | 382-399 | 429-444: 0.03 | 8.02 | 7.7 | 7.81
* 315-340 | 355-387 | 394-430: -0.04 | 7.65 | 8.05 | 7.85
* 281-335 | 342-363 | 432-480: -0.07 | 7.46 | 8.06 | 7.8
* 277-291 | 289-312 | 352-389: 0.01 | 7.26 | 7.36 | 8.12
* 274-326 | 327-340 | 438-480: -0.02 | 7.42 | 7.65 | 7.76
